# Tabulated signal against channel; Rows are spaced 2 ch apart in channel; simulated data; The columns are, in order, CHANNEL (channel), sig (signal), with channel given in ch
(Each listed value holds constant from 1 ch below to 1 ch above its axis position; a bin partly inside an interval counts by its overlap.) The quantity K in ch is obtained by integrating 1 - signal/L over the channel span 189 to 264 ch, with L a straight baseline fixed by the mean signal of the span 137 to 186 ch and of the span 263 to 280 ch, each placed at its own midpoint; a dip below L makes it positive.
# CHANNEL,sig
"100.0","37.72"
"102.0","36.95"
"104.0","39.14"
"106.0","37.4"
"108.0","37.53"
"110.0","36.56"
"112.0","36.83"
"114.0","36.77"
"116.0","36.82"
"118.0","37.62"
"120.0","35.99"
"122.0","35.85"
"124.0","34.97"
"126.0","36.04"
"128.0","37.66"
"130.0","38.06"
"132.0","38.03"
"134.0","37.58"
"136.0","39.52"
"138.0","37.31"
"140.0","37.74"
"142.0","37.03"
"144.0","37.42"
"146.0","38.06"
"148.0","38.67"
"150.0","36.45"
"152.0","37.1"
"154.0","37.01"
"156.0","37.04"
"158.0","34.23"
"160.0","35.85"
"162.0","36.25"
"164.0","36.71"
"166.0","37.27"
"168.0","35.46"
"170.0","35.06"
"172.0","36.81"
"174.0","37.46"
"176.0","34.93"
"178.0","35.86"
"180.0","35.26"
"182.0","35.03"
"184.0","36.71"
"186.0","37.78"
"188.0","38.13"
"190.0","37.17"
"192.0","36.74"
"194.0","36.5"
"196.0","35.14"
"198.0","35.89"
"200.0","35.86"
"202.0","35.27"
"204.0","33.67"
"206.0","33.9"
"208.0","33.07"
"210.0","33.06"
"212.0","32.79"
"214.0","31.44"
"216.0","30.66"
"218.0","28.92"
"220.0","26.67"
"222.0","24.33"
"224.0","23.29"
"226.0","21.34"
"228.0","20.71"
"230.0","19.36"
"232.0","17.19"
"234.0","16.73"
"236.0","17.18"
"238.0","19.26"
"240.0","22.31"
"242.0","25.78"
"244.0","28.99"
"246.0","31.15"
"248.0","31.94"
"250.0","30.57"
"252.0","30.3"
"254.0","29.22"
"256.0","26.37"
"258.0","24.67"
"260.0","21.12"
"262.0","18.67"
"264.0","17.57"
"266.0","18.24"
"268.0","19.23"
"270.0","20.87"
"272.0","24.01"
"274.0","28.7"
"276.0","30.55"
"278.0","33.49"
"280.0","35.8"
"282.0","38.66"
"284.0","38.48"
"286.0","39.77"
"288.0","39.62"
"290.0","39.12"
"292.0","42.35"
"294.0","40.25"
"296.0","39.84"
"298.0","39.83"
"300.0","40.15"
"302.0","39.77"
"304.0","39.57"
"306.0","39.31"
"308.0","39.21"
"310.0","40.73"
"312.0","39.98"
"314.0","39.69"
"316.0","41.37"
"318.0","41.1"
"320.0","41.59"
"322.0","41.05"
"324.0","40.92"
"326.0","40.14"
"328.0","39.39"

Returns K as 4.7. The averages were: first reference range 36.6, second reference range 24.8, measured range 27.9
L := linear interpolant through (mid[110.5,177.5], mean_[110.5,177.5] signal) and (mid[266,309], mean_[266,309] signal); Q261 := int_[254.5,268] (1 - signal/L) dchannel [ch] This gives 5.4 ch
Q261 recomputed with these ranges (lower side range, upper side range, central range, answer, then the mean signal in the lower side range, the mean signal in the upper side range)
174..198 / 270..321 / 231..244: 5.82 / 36.3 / 37.8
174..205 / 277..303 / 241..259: 4.31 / 36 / 39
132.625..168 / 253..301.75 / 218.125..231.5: 4.31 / 37.1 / 31.2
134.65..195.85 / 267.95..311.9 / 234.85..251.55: 4.81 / 36.7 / 36.3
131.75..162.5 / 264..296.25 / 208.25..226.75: 3.39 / 37.2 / 32.4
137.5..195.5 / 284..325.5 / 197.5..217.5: 2.28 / 36.6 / 40.2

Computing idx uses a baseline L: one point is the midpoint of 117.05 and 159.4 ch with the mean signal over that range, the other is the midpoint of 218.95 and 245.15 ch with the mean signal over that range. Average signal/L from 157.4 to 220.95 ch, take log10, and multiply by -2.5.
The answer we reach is -0.21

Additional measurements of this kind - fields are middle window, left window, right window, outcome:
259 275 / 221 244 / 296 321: 0.378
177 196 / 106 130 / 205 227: -0.166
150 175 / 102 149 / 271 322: 0.034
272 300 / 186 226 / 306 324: 0.041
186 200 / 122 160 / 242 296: -0.072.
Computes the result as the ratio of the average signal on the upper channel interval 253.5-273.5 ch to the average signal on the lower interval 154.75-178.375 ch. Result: 0.61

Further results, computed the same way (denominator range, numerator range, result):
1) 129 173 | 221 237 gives 0.54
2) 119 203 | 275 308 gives 1.05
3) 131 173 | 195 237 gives 0.76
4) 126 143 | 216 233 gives 0.61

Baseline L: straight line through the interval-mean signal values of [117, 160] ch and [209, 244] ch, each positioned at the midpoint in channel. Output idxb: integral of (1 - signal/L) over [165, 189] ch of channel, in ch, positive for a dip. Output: -3.7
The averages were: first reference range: 37.1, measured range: 36.3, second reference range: 24.3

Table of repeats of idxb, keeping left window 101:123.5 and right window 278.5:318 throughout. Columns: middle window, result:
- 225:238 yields 6.7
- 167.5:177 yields 0.5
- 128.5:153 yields -0.2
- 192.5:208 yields 1.3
